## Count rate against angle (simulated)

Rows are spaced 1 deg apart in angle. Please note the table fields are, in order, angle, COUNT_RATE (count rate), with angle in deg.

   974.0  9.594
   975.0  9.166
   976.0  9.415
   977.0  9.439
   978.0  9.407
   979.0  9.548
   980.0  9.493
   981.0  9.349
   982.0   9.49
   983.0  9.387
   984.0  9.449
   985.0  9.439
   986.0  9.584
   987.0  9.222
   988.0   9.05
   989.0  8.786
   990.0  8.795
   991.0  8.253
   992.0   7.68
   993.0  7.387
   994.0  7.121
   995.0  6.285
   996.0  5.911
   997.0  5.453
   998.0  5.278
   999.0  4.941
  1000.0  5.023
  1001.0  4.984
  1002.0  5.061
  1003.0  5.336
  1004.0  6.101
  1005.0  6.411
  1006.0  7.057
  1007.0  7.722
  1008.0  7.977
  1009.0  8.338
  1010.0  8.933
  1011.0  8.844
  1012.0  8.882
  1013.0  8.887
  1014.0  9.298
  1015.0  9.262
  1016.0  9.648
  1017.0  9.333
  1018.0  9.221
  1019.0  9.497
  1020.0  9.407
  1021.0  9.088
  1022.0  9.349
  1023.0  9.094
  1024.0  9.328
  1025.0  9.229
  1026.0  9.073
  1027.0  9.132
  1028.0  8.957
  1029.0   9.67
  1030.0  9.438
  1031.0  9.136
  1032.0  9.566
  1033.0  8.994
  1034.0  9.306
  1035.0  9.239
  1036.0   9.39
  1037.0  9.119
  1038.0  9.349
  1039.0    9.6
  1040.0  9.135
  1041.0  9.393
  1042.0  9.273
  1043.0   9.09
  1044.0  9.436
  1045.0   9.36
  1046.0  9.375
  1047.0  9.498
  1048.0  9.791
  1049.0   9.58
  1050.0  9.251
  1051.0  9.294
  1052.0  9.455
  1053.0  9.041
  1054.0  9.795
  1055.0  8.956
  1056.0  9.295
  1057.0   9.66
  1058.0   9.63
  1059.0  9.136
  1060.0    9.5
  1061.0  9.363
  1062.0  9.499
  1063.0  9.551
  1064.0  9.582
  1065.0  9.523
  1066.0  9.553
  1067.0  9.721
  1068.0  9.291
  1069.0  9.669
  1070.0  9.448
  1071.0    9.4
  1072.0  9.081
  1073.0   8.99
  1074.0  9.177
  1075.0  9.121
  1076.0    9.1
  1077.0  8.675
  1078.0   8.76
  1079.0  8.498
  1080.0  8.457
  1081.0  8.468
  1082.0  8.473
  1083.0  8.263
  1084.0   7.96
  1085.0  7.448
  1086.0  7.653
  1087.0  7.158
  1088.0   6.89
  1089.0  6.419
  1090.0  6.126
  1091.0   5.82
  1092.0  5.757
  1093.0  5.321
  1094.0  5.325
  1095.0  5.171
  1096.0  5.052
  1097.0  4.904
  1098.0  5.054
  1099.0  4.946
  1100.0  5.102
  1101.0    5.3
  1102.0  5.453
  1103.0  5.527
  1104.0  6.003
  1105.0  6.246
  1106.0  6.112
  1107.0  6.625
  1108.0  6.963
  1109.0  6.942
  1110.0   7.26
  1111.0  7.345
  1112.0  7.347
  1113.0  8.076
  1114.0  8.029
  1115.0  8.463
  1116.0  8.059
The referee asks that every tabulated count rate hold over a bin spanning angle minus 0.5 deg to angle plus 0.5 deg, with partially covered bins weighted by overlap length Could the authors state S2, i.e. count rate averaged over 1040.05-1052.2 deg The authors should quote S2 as 9.39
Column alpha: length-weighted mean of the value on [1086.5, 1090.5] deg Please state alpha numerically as 6.65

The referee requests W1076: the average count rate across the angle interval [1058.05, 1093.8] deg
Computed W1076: 8.41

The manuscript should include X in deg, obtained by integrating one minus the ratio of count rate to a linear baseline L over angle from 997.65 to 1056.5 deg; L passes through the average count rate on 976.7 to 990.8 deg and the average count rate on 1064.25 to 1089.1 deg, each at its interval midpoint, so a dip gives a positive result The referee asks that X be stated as 2.1 deg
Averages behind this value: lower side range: 9.29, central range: 8.66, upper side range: 8.65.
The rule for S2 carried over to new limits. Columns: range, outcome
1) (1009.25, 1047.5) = 9.25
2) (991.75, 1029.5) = 7.85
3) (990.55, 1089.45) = 8.58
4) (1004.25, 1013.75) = 8.09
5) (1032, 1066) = 9.38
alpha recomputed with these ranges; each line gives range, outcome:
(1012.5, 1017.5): 9.29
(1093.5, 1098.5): 5.1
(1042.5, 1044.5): 9.26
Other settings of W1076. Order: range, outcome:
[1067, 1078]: 9.2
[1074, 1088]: 8.29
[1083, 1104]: 5.98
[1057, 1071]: 9.5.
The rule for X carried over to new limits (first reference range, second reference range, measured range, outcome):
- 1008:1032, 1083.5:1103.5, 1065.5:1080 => -4.92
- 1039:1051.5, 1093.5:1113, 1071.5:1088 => -2.32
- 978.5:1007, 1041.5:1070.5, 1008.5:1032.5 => -2.43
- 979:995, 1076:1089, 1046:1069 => -3.43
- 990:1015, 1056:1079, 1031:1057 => -2.62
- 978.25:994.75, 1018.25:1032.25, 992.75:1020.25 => 5.11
